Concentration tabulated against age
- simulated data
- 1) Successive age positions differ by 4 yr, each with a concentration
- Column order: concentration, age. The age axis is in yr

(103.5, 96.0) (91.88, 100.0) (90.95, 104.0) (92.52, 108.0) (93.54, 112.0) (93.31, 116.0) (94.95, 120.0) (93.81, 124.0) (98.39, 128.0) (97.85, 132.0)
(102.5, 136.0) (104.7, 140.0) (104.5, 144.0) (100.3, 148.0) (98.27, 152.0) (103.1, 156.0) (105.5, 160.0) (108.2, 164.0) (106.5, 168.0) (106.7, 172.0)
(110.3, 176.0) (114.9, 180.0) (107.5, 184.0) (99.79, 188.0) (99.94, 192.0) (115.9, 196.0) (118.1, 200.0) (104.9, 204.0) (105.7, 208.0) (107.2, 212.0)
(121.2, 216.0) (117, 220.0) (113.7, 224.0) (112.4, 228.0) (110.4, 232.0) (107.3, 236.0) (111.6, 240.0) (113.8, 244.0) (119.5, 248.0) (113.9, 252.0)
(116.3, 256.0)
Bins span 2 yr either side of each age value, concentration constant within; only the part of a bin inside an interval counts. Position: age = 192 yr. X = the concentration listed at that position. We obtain 99.94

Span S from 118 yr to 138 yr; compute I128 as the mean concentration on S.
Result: 97.5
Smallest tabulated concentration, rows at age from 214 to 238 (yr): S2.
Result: 107.3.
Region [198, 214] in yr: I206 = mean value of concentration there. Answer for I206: 109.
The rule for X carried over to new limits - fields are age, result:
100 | 91.88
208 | 105.7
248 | 119.5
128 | 98.39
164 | 108.2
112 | 93.54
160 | 105.5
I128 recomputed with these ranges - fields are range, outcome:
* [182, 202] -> 108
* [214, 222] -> 119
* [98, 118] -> 92.4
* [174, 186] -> 111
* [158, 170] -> 107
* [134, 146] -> 104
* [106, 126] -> 93.6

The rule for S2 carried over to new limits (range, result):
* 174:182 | 110.3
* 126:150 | 97.85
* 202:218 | 104.9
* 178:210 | 99.79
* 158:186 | 105.5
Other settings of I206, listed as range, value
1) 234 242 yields 109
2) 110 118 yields 93.4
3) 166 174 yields 107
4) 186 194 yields 99.9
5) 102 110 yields 91.7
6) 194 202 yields 117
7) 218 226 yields 115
